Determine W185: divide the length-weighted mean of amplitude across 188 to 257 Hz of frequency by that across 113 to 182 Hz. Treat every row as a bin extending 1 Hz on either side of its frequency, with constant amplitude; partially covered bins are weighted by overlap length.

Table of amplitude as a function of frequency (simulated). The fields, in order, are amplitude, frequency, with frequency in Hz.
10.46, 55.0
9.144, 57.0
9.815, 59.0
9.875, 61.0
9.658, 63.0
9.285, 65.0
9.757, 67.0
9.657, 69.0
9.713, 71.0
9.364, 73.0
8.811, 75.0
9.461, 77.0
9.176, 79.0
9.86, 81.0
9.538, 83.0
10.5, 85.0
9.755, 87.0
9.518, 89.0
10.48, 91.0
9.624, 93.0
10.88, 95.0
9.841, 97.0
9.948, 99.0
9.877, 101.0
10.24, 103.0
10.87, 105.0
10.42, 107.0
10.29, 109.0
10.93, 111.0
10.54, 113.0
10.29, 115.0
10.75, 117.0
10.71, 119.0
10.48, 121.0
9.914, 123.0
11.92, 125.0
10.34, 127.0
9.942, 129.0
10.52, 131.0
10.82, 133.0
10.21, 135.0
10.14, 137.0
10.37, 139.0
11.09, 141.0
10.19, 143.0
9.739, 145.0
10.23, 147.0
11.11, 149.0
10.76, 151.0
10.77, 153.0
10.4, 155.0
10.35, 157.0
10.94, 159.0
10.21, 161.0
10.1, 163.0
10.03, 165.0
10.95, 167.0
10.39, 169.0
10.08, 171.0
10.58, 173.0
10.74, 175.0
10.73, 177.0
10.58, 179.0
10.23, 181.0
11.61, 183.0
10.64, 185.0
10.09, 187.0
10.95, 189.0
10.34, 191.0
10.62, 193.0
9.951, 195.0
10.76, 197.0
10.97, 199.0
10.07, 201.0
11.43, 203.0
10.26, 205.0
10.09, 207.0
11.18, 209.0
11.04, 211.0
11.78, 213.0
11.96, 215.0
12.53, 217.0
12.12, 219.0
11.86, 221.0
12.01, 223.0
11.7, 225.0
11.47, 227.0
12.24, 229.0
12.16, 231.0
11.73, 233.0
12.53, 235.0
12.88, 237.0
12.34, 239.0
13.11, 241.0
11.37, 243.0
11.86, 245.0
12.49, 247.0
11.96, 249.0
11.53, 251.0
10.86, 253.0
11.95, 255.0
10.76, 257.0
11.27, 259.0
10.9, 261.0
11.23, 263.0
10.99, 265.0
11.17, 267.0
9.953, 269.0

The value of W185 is 1.10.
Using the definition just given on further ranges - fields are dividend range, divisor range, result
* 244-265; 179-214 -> 1.07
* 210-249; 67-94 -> 1.25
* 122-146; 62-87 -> 1.09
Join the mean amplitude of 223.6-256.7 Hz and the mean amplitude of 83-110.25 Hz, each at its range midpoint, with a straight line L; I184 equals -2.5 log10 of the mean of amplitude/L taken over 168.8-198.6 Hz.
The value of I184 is 0.07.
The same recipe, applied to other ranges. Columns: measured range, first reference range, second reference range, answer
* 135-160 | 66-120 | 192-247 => 0.02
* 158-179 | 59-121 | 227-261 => 0.05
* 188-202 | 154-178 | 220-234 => 0.06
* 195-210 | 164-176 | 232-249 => 0.07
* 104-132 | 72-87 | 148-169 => -0.06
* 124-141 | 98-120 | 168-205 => -0.01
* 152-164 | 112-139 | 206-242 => 0.05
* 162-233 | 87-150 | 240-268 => 0.01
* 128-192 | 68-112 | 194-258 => 0.03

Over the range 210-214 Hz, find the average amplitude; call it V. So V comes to 11.4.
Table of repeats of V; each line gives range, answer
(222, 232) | 11.9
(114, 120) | 10.6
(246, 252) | 12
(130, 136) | 10.5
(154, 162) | 10.5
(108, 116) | 10.5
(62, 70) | 9.59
